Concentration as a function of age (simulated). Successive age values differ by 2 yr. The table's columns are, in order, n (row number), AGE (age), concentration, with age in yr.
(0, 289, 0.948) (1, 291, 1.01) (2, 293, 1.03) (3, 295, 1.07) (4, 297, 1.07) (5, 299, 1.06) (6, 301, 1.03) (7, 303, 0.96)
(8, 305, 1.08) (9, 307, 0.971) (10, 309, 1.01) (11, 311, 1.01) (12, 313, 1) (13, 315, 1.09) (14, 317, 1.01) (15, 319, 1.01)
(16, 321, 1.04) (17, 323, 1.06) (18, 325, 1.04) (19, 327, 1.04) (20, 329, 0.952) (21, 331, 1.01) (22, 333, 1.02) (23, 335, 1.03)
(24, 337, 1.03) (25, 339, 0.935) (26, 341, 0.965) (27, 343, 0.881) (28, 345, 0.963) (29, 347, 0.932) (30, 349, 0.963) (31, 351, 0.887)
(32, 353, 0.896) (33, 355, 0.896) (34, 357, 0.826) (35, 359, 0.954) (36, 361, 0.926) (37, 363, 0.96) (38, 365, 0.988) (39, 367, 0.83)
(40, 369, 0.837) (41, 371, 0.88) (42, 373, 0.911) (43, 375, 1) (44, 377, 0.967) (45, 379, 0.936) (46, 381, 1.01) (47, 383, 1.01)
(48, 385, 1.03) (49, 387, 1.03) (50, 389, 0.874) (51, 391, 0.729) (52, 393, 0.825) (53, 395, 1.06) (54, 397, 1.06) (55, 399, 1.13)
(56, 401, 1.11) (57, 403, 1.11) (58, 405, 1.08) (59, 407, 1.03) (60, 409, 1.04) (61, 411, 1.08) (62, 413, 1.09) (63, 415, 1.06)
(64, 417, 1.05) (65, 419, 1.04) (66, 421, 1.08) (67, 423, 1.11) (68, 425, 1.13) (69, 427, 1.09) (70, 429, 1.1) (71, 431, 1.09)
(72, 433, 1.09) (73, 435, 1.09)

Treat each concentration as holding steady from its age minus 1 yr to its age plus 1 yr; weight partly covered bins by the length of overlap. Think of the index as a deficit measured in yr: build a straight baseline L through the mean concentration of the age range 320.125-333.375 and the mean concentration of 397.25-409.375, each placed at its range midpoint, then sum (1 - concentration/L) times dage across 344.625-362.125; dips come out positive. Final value 2.2 yr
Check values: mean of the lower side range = 1.02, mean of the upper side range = 1.08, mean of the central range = 0.915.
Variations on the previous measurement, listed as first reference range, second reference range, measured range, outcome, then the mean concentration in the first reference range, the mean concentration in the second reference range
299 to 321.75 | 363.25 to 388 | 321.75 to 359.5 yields 1.0 yr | 1.02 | 0.953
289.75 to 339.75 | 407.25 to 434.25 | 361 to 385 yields 2.5 yr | 1.02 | 1.08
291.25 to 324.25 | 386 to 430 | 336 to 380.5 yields 4.7 yr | 1.03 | 1.04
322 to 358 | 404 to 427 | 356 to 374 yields 1.8 yr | 0.963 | 1.07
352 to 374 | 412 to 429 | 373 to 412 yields -0.4 yr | 0.9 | 1.08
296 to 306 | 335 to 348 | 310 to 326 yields -0.4 yr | 1.04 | 0.957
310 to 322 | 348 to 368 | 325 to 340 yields -0.4 yr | 1.03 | 0.913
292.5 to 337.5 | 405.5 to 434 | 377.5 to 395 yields 2.0 yr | 1.03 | 1.08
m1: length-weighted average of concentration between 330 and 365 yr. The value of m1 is 0.947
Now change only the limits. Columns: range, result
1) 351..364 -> 0.908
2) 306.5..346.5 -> 1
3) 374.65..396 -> 0.95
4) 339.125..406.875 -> 0.954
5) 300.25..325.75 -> 1.02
